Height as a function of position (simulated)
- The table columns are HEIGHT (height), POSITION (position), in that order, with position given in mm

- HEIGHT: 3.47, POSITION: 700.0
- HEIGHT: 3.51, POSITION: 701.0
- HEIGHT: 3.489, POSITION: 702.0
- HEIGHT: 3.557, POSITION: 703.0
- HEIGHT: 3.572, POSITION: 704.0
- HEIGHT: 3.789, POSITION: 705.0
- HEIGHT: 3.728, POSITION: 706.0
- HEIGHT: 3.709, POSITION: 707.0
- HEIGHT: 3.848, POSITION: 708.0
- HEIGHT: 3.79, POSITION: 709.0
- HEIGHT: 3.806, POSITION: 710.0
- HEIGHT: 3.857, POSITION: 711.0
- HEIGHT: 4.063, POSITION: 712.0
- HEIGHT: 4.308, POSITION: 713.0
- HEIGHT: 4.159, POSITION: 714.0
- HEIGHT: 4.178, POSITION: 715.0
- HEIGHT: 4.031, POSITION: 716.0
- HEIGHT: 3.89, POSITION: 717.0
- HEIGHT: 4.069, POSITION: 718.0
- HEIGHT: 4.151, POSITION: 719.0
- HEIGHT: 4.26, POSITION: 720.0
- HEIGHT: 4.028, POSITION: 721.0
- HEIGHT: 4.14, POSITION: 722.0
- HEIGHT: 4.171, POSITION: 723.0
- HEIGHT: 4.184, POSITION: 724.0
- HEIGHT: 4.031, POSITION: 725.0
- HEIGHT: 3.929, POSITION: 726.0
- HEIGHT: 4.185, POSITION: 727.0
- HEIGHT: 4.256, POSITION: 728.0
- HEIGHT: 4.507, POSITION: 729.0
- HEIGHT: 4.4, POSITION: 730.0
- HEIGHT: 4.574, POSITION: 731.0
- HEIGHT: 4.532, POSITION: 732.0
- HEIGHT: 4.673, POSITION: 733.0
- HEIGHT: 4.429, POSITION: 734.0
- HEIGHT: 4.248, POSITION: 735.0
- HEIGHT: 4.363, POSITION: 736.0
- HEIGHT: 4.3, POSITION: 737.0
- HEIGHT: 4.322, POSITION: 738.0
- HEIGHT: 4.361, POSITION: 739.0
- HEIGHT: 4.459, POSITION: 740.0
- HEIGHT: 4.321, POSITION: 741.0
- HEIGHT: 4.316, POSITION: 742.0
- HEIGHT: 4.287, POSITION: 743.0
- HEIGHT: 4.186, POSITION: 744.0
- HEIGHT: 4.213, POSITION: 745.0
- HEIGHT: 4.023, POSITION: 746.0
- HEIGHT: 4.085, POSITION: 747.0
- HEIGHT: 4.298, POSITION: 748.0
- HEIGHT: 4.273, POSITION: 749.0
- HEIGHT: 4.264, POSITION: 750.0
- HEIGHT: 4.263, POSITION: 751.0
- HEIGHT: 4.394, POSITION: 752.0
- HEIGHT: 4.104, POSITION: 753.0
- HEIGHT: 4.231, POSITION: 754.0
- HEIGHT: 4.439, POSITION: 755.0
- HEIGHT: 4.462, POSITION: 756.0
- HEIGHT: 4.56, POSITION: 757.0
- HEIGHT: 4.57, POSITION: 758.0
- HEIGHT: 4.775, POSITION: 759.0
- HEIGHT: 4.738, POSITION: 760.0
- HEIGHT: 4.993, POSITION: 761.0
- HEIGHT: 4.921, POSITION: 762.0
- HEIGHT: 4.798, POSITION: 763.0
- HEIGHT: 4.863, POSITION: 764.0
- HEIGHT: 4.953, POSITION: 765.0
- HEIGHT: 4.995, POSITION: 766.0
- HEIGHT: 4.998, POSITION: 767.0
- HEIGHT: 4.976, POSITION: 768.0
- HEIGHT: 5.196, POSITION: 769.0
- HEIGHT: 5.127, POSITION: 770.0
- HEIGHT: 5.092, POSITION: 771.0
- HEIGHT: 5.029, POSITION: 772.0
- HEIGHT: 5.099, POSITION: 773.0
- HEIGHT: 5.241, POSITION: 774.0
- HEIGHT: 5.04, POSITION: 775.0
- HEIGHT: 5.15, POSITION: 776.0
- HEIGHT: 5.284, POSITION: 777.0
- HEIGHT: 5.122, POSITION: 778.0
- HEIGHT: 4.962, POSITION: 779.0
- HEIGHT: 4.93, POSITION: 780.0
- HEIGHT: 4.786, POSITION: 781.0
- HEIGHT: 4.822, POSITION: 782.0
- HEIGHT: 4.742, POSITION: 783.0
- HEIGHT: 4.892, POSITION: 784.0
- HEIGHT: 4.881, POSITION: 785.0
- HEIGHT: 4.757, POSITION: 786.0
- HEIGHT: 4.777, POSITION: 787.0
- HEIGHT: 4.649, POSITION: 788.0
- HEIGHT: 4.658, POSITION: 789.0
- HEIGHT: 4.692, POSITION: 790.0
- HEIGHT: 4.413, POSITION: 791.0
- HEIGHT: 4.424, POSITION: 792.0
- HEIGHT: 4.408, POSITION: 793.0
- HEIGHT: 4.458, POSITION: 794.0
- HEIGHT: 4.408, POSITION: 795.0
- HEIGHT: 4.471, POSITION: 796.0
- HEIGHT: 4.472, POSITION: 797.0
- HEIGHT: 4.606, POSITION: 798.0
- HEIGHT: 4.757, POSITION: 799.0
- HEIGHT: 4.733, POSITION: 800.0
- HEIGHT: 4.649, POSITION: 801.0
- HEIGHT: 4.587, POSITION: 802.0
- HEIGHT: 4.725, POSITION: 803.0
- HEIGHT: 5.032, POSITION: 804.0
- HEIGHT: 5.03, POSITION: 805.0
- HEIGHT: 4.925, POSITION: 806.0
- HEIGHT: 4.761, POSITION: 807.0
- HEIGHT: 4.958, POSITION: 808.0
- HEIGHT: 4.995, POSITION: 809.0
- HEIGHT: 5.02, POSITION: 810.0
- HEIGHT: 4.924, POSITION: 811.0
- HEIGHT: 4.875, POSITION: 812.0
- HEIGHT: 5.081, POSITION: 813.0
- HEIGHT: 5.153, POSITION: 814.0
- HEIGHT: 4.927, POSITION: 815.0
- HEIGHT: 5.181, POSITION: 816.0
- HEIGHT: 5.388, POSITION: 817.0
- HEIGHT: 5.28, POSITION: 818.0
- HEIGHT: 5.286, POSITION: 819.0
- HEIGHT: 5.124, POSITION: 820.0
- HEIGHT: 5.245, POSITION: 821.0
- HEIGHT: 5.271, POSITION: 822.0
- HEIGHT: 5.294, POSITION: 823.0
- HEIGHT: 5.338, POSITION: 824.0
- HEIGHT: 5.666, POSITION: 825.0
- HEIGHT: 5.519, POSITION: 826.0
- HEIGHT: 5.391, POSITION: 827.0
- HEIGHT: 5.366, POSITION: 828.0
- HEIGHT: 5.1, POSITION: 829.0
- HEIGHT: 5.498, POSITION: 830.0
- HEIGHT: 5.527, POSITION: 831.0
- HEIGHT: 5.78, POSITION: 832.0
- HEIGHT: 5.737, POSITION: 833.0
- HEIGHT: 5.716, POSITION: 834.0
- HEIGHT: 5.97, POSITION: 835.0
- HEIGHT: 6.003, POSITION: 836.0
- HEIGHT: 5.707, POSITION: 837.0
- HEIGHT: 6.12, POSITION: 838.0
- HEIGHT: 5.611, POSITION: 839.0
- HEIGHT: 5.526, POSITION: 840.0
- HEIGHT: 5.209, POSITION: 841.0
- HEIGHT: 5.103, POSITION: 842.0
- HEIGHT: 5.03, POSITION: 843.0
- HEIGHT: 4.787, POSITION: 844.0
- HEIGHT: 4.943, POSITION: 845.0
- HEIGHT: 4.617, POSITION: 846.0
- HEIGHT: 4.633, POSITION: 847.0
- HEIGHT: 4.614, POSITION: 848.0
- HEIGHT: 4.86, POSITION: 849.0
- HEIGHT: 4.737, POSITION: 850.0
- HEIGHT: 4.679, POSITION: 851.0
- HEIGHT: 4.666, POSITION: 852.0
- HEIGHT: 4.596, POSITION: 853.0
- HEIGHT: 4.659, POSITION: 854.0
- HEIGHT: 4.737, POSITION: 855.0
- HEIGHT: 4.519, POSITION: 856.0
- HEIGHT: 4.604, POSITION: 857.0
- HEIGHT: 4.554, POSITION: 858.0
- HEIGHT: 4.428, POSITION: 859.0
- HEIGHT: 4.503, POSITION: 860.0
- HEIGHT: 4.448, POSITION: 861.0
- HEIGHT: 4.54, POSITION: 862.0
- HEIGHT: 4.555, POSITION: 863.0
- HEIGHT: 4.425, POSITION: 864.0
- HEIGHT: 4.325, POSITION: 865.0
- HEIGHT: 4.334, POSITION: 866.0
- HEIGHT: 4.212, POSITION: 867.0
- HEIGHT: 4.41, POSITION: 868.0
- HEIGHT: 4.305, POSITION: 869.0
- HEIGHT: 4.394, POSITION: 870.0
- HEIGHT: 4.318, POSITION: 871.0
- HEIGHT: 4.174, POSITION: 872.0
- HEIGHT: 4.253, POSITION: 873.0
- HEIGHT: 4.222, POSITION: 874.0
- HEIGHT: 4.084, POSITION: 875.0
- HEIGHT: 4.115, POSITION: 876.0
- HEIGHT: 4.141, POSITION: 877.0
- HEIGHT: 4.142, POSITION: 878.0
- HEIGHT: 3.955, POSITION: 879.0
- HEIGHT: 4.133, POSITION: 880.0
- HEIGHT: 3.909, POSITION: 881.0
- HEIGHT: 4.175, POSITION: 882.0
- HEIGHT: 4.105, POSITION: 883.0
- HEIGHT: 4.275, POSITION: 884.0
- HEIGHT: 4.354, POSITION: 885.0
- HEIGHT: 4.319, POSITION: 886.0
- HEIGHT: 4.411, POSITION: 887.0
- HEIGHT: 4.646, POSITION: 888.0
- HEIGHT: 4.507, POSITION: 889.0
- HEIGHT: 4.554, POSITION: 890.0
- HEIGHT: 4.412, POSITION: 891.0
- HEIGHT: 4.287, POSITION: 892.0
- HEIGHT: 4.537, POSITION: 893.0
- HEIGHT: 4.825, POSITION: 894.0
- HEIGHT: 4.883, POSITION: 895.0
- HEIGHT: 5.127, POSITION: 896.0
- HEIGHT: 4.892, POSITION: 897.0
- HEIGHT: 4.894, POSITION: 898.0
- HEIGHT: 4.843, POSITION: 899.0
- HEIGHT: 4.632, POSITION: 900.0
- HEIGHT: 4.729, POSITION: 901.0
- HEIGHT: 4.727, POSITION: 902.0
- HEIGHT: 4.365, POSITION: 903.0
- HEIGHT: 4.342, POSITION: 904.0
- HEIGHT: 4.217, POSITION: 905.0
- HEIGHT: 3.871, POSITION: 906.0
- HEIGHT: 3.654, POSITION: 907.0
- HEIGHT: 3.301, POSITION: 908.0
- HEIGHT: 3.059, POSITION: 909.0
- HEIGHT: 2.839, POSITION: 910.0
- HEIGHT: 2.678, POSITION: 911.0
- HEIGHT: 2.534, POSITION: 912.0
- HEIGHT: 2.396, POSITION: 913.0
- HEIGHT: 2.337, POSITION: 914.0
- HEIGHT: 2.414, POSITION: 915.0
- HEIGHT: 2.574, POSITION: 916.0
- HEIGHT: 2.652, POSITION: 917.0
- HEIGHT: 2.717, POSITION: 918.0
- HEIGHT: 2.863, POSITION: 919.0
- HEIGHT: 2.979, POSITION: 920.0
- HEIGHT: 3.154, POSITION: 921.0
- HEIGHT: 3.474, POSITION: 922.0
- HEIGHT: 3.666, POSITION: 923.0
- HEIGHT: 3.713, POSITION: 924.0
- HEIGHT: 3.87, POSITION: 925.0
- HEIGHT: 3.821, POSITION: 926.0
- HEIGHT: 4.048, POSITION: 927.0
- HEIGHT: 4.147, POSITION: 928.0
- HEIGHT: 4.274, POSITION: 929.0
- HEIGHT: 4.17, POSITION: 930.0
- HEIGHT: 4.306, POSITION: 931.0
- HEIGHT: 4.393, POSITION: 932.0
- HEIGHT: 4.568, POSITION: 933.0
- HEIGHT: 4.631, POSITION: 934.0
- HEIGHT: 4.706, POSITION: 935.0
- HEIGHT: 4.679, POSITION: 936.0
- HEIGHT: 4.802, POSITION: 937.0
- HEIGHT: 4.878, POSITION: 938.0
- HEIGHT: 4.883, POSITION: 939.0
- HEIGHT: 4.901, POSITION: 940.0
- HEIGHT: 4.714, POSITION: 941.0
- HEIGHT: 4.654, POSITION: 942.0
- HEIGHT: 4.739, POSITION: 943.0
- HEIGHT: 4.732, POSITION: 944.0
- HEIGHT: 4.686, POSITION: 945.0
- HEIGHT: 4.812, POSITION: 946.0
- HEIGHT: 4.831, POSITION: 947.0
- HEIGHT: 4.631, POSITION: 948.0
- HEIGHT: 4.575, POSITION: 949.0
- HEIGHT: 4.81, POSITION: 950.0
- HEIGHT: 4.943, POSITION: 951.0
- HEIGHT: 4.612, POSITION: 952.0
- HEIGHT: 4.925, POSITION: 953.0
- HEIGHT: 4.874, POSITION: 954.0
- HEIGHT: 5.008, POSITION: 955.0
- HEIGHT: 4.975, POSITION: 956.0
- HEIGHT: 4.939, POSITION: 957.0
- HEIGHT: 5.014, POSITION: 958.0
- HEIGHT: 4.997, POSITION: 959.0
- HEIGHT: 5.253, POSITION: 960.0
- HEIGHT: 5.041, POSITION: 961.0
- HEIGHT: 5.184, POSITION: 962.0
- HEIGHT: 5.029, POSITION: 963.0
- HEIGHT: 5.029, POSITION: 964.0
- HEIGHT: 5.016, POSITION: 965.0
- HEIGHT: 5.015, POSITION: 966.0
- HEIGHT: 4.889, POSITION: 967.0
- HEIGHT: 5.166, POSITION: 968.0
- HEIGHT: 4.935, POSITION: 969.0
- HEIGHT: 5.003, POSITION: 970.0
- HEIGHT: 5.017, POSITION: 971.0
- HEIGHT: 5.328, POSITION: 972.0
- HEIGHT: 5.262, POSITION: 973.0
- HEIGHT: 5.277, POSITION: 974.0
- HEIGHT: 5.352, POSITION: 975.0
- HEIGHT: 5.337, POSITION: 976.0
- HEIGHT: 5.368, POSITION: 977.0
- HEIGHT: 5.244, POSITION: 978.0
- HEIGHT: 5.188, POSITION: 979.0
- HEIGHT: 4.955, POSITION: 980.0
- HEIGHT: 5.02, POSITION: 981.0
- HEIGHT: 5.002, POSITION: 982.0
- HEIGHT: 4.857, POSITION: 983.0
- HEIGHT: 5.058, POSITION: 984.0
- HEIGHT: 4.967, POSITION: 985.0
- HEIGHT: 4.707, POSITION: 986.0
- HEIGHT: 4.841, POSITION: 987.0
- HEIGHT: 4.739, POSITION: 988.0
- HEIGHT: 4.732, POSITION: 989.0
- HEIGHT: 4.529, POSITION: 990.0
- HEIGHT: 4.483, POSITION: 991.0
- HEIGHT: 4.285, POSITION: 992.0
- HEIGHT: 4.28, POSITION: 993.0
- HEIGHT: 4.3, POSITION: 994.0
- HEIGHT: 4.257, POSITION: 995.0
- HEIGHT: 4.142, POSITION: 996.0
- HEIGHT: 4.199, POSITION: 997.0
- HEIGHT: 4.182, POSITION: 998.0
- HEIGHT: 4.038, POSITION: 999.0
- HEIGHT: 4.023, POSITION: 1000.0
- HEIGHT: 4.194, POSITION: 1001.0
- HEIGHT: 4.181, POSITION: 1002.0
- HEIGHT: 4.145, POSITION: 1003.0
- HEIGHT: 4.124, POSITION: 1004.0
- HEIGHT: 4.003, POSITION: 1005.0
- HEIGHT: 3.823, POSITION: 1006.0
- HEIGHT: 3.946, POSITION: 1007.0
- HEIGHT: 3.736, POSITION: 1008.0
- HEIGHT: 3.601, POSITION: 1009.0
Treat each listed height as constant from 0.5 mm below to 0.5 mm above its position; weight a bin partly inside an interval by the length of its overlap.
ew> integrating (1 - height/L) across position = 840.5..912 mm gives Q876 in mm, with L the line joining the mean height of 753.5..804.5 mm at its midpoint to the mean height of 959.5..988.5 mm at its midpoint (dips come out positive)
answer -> 7.9 mm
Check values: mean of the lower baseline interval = 4.79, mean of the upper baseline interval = 5.07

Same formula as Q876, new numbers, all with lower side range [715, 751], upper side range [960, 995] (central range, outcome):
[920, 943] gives 2.6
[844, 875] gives 0.7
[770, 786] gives -2.3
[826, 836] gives -2.3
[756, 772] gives -2.0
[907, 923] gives 6.4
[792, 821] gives -2.6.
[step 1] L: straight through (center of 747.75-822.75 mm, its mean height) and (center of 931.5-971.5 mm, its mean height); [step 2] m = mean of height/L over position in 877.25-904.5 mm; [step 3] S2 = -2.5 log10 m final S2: 0.09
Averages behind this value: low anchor 4.82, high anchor 4.86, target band 4.48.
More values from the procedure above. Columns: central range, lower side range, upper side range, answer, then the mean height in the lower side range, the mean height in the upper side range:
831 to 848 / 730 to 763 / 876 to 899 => -0.213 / 4.41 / 4.43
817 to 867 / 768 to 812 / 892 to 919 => -0.162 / 4.83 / 3.76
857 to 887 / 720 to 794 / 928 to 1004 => 0.095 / 4.58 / 4.76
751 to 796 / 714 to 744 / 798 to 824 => -0.027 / 4.26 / 5.01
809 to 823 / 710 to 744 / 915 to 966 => -0.191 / 4.23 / 4.4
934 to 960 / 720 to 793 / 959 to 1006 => -0.020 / 4.58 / 4.76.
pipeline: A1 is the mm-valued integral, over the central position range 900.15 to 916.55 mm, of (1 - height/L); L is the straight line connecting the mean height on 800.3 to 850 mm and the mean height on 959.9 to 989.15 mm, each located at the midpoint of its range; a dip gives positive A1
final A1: 5.5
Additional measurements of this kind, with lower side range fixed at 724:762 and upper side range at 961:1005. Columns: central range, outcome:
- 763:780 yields -2.5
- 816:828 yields -2.3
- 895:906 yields -0.1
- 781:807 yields -1.4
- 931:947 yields -0.1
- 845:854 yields -0.3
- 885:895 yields 0.2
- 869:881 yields 1.1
